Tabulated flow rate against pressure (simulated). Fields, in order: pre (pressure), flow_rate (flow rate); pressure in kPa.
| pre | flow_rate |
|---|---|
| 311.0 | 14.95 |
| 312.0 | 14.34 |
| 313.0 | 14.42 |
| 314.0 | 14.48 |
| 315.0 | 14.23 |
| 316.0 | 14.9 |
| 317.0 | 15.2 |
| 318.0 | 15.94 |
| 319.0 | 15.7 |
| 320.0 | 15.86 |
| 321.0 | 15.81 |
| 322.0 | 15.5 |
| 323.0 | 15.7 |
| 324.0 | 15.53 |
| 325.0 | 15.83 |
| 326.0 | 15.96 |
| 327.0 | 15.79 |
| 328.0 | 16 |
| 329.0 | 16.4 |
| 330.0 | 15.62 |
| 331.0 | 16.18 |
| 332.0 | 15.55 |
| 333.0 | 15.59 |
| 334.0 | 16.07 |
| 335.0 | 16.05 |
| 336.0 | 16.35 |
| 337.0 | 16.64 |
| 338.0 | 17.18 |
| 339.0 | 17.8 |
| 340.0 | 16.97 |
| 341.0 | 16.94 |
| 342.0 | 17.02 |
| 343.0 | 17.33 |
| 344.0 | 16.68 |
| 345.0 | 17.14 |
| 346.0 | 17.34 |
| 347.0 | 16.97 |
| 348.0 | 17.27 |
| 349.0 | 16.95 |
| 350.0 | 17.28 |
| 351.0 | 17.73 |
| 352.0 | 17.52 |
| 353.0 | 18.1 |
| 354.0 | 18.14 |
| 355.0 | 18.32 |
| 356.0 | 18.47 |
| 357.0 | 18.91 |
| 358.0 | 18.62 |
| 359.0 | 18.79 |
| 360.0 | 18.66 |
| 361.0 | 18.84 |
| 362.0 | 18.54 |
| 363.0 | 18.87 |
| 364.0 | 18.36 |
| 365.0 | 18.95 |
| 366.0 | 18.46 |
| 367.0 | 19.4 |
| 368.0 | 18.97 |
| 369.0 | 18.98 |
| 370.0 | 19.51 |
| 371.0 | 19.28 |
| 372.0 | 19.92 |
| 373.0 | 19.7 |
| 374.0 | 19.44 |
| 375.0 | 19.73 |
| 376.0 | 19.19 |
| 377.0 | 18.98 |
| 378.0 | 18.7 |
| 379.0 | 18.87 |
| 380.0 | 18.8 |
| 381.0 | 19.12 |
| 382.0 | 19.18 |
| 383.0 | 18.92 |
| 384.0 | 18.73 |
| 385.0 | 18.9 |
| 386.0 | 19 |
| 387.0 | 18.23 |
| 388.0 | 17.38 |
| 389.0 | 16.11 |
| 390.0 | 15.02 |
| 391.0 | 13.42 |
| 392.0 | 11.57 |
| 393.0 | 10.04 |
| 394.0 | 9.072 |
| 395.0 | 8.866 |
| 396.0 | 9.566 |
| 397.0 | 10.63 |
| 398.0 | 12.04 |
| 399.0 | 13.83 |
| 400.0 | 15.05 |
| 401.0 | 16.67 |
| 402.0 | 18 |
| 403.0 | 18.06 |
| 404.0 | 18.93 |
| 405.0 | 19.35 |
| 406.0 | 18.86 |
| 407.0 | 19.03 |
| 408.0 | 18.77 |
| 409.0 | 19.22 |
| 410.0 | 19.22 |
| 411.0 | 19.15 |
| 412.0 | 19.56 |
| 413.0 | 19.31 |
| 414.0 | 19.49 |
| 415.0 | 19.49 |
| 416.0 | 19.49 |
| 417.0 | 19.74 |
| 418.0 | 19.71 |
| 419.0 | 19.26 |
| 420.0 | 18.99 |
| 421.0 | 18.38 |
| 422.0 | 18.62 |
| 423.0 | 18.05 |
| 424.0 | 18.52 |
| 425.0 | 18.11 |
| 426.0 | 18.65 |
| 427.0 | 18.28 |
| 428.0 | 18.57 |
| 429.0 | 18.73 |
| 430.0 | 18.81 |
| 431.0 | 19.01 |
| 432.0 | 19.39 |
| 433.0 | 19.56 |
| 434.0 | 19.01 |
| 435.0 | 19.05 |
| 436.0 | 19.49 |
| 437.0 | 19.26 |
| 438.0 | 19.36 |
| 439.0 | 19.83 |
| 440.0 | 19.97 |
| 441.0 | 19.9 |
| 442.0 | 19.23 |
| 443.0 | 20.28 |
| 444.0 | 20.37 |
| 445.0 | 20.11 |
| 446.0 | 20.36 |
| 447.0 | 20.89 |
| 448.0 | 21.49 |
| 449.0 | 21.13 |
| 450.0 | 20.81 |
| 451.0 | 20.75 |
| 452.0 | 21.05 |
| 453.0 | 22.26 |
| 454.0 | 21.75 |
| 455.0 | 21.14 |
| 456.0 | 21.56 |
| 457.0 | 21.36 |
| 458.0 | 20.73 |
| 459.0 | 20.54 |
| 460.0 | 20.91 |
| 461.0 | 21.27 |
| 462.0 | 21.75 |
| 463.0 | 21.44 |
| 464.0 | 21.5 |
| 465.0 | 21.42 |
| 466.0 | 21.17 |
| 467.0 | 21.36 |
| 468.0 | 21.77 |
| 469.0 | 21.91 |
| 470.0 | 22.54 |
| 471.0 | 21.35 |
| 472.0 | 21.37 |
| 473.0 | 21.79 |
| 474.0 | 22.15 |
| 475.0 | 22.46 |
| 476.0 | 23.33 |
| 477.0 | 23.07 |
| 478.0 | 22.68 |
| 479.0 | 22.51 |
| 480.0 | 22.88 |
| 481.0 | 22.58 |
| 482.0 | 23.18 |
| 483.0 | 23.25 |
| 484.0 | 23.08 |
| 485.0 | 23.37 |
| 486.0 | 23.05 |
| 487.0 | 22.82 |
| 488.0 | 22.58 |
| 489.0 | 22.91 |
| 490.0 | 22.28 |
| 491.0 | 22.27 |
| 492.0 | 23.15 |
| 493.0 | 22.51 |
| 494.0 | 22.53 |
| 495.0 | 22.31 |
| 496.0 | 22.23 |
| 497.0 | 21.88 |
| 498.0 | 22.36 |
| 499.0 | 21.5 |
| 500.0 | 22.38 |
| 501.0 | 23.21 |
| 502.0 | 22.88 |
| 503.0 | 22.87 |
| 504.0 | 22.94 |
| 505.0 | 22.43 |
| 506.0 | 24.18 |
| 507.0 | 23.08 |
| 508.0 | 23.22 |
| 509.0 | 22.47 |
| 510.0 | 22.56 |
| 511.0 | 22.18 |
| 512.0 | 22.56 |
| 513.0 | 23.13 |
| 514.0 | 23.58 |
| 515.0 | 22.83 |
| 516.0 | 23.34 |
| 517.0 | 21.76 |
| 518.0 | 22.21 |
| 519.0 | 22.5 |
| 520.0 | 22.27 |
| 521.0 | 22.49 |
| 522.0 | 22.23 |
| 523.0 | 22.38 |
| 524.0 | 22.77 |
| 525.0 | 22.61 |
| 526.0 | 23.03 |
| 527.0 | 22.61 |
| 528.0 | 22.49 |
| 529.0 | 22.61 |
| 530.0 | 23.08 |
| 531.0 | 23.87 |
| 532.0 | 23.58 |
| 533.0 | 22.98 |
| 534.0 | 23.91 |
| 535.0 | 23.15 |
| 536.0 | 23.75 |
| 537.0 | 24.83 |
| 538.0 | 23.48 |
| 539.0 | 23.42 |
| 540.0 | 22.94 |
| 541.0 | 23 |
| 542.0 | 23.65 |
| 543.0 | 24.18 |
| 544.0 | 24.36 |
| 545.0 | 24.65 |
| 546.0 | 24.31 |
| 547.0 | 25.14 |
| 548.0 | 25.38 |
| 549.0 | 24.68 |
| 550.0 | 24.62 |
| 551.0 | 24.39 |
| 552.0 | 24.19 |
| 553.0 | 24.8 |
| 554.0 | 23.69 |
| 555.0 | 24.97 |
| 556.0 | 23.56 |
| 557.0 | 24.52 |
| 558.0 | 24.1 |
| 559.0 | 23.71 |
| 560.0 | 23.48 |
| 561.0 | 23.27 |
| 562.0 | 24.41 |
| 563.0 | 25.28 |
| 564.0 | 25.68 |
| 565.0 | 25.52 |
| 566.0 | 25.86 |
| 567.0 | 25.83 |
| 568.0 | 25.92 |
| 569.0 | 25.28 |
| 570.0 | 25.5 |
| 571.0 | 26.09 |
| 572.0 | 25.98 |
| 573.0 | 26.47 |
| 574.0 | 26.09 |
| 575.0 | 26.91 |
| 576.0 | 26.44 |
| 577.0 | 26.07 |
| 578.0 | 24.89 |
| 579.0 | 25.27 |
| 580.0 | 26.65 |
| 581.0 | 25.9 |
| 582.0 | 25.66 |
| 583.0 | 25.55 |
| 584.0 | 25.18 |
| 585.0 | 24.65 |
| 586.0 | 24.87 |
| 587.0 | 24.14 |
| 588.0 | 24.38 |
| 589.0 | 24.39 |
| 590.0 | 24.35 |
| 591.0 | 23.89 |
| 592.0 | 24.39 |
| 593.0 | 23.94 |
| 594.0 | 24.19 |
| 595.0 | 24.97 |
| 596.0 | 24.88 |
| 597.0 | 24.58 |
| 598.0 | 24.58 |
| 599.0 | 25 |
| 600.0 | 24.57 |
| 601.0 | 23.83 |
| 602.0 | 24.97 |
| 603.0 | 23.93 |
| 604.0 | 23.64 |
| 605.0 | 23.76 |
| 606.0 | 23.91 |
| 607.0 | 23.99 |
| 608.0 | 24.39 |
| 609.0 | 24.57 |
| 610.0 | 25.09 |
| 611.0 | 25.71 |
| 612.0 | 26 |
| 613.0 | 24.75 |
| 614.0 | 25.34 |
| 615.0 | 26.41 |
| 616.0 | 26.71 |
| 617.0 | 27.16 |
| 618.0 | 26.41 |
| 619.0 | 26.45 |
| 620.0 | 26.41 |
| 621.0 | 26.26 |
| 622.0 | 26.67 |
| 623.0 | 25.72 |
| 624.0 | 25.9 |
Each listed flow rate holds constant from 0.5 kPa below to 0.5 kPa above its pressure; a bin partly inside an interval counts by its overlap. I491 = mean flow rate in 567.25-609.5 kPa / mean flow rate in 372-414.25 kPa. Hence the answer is 1.5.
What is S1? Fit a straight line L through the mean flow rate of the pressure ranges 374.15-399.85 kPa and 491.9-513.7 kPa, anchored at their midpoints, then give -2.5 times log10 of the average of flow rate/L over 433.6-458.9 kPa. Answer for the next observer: -0.06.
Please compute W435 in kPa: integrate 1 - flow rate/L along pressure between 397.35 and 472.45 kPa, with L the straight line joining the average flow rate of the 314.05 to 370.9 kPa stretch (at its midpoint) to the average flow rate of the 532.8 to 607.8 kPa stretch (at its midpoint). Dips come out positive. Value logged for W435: 2.0 kPa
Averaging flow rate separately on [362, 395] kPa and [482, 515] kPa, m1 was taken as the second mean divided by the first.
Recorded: 1.29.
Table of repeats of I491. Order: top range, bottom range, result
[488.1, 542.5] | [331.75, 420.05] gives 1.30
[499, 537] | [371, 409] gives 1.37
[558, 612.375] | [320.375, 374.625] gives 1.43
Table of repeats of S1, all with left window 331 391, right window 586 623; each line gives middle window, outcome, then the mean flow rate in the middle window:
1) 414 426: 0.04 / 19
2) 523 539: -0.02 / 23.2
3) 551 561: -0.02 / 24.1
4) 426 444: 0.05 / 19.3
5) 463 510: -0.04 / 22.5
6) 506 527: -0.01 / 22.7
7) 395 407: 0.24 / 15.4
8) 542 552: -0.06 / 24.6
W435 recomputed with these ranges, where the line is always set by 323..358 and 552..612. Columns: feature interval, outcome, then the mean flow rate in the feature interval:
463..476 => -0.4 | 21.8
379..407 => 4.2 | 15.8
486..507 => -0.6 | 22.6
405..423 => 0.1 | 19.2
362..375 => -1.0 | 19.2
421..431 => 0.6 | 18.5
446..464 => -0.5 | 21.2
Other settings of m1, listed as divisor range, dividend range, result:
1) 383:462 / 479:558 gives 1.26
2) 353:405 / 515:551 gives 1.36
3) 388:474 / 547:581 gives 1.33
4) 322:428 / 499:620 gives 1.39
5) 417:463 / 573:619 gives 1.26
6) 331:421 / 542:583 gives 1.43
